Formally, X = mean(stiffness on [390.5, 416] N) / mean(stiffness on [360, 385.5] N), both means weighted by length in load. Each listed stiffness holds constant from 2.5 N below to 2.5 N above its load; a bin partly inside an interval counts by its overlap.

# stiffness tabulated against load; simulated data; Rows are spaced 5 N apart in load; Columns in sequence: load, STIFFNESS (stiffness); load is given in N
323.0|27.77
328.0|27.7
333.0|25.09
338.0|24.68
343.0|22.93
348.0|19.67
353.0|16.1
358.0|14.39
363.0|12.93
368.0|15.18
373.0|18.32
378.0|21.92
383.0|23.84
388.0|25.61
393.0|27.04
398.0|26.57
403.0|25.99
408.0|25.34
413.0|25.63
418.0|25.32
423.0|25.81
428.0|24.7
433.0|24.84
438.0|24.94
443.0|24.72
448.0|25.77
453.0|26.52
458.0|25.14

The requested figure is 1.42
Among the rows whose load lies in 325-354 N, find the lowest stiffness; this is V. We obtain 16.1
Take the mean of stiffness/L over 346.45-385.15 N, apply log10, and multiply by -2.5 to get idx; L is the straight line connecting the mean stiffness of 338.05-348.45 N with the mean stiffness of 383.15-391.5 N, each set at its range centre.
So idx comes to 0.33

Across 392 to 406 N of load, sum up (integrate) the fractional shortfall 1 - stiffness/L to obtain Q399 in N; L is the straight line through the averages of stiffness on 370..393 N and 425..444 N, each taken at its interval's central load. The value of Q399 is -1.8 N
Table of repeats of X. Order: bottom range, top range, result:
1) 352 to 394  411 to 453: 1.31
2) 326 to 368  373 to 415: 1.24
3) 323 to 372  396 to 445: 1.26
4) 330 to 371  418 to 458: 1.33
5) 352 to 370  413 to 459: 1.75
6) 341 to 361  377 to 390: 1.33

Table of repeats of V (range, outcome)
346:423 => 12.93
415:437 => 24.7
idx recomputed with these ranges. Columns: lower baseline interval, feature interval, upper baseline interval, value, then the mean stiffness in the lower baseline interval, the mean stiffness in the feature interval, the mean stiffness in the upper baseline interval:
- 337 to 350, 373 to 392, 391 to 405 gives 0.09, 22.3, 23.3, 26.5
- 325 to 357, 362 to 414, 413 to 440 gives 0.06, 22.4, 22.8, 25.2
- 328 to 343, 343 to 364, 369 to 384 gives 0.35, 25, 16.8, 20.5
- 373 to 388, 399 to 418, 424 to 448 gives -0.08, 22.6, 25.7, 25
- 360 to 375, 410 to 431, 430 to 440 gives -0.12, 15.3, 25.4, 24.9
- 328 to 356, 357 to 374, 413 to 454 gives 0.46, 22.1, 15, 25.3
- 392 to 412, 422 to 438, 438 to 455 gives 0.03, 26.1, 25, 25.5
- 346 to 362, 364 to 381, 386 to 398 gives 0.18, 16.3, 18.1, 26.4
